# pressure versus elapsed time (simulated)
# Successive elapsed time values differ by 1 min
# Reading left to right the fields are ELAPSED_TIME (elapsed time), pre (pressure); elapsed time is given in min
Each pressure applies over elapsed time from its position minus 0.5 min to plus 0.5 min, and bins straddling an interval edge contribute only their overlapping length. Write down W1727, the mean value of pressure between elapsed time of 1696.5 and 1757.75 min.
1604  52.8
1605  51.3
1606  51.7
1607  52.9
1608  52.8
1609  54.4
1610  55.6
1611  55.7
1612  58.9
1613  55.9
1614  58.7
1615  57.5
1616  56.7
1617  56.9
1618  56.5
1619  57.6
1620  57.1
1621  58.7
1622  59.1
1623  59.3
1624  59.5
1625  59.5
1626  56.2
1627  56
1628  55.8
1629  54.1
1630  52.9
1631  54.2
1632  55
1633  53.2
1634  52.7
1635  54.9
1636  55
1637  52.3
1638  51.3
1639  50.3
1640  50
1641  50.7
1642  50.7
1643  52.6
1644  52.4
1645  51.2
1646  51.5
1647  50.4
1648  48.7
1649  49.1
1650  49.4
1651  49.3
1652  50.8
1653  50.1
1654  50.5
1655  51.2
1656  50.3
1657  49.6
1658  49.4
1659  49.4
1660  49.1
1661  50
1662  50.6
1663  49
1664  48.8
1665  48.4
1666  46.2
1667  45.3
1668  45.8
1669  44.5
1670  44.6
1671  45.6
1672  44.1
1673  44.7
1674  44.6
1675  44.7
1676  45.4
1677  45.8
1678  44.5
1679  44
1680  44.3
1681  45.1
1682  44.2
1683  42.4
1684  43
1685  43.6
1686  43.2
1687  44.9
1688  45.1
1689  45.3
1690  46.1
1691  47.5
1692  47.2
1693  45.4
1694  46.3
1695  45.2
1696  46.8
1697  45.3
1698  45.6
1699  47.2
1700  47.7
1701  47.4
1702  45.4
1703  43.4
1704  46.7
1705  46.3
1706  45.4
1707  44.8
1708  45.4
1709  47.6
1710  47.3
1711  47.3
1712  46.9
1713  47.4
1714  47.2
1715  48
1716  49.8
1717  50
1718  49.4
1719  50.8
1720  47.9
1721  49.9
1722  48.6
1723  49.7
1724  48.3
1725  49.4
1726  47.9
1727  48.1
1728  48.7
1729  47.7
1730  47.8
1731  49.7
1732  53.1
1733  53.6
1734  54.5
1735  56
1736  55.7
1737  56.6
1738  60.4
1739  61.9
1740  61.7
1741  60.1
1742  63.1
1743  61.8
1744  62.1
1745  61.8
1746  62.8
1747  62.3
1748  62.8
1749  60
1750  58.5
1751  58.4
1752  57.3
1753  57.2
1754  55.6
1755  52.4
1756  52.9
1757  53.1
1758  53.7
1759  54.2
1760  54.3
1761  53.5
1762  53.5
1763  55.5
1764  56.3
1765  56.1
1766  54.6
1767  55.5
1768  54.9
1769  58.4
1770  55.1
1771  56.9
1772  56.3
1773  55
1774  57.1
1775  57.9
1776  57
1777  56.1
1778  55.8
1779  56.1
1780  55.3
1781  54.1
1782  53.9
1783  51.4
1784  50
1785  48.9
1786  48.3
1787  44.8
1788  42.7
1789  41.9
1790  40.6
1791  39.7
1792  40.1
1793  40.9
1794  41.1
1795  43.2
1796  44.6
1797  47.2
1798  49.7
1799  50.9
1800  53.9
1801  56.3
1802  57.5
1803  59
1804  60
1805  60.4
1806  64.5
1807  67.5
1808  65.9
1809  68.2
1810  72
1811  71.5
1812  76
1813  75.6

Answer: 52.2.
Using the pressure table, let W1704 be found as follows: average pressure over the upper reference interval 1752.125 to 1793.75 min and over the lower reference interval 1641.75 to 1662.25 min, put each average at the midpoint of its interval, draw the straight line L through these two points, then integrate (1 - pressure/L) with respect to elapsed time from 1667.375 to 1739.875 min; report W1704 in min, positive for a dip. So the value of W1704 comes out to 5.1 min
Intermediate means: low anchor 50.3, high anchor 52.4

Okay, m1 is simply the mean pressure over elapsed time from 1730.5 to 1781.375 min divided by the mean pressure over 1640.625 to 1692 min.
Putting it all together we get 1.20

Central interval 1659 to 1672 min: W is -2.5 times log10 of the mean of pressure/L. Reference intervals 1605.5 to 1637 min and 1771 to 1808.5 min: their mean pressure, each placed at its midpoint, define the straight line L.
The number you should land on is 0.16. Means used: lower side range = 55.9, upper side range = 52.1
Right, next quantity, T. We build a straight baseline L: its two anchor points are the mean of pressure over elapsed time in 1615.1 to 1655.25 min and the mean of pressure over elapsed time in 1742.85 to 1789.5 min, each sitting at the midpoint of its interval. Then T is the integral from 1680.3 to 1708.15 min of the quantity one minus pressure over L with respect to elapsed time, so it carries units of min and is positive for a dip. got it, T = 4.6 min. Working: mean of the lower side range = 53.6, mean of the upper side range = 55.1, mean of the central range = 45.4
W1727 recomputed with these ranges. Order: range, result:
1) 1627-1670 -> 50.6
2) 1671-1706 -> 45.3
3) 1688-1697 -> 46.1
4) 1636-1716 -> 47.3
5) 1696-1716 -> 46.5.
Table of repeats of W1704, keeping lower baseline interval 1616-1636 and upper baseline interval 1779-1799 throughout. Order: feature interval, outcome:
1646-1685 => 4.9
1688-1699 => 1.3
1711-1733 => 0.7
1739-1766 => -5.0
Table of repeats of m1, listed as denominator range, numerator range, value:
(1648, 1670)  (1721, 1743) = 1.10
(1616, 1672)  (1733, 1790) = 1.07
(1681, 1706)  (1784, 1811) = 1.15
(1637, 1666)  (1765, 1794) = 1.02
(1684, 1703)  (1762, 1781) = 1.22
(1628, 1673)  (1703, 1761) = 1.06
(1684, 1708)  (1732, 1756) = 1.29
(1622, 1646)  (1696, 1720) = 0.87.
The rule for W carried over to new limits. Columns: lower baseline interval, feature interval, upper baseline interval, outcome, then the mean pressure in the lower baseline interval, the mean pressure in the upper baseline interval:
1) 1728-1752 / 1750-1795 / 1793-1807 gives 0.059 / 57.7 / 53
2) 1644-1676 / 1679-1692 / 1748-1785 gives 0.123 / 48.3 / 55.4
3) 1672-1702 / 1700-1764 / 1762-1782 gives -0.036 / 45.2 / 55.9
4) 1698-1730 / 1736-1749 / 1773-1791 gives -0.239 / 47.6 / 51.1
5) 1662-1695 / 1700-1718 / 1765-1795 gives 0.003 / 45.4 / 51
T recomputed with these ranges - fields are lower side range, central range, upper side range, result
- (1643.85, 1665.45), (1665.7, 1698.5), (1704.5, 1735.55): 2.9 min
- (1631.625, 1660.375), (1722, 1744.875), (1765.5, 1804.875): -1.4 min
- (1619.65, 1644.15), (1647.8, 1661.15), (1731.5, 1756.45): 1.3 min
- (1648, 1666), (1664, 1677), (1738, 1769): 1.3 min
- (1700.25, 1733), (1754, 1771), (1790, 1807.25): -1.7 min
